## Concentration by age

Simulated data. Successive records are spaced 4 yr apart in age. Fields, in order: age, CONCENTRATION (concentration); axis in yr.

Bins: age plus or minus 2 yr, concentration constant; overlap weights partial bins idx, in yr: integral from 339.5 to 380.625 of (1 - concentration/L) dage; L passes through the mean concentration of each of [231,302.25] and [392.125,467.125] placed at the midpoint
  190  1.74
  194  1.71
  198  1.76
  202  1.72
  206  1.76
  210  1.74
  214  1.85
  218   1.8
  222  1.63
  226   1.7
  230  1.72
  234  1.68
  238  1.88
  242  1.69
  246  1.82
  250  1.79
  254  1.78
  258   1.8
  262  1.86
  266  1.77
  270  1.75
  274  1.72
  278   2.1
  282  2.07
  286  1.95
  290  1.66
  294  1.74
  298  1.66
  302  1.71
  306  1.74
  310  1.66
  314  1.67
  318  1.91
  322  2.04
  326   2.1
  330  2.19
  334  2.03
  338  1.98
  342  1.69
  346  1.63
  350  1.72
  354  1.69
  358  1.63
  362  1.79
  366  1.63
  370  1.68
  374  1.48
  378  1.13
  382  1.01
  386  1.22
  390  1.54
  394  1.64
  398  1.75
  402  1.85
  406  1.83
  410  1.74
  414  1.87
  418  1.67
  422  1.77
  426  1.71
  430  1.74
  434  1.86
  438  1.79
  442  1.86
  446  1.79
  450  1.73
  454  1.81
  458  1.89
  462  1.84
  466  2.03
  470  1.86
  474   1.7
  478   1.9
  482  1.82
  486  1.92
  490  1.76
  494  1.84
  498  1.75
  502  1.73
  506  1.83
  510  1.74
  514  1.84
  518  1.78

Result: 4.5 yr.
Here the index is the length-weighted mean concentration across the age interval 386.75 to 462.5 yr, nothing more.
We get 1.76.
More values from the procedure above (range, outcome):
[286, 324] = 1.76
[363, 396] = 1.43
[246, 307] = 1.81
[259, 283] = 1.87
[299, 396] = 1.69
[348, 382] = 1.56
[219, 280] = 1.78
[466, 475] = 1.84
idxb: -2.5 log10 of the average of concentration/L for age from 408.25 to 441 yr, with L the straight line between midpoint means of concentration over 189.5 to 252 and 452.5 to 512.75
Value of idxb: 0.02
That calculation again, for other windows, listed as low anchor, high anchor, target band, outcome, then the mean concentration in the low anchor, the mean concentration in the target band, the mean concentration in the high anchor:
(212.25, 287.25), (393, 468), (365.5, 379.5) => 0.22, 1.81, 1.48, 1.8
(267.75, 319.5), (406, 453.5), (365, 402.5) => 0.21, 1.79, 1.48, 1.78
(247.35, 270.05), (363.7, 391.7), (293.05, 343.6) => -0.17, 1.8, 1.86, 1.39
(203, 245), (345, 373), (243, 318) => -0.05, 1.75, 1.79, 1.68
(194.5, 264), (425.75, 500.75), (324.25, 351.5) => -0.07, 1.76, 1.91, 1.82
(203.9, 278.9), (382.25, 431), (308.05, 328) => -0.09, 1.78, 1.88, 1.67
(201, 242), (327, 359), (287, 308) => 0.05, 1.75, 1.71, 1.83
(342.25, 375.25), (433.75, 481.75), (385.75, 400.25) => 0.09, 1.66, 1.58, 1.84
